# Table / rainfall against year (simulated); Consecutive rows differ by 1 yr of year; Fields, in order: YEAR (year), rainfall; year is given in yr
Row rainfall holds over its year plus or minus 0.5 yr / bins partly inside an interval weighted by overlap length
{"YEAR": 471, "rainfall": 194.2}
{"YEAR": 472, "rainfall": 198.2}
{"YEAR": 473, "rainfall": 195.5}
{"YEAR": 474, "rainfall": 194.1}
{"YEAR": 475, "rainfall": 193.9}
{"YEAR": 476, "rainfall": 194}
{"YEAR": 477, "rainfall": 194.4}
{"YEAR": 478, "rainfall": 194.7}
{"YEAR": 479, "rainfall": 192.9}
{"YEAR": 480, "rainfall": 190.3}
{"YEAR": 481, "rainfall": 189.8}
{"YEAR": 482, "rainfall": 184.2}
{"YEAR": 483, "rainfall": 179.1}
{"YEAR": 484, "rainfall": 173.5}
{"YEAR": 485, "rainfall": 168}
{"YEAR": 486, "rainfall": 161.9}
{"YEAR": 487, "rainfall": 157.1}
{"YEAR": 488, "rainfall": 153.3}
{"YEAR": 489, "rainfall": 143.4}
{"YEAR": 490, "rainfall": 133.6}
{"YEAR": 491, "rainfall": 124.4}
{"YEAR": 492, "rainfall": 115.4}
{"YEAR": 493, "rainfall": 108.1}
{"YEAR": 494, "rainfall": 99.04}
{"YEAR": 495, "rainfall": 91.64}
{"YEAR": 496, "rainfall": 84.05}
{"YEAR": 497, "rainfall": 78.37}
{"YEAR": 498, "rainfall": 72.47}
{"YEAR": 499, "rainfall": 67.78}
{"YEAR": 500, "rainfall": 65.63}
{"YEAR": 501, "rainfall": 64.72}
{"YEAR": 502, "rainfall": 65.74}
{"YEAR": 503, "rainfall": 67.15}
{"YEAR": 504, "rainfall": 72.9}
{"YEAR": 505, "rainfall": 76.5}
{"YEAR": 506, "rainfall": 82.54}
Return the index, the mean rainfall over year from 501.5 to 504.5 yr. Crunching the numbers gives 68.6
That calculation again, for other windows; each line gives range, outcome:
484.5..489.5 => 157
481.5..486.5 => 173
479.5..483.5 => 186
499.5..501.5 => 65.2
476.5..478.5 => 195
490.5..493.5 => 116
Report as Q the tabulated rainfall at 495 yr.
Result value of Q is 91.64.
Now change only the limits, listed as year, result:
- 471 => 194.2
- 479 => 192.9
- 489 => 143.4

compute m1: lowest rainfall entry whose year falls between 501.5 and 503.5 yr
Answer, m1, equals 65.74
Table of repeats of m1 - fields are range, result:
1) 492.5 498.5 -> 72.47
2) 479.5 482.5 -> 184.2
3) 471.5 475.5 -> 193.9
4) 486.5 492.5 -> 115.4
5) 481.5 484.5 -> 173.5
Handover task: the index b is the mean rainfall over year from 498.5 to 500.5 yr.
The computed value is 66.7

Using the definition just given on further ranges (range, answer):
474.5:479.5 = 194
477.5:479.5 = 194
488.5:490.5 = 138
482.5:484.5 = 176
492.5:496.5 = 95.7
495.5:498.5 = 78.3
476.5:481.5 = 192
